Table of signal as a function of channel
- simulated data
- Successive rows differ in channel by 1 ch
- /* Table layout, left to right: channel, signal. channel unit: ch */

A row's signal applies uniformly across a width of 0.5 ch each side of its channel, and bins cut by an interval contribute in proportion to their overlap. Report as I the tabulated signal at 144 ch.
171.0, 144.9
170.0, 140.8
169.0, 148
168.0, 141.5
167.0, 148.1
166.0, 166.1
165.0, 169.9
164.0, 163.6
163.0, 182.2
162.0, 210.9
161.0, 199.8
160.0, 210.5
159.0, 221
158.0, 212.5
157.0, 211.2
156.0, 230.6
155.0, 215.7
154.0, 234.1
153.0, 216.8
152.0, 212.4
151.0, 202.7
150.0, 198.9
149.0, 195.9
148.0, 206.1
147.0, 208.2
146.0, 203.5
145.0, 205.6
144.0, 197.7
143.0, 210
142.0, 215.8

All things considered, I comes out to 197.7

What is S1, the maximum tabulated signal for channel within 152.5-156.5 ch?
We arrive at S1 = 234.1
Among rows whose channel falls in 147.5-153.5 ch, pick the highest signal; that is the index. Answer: 216.8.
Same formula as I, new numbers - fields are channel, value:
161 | 199.8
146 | 203.5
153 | 216.8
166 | 166.1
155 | 215.7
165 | 169.9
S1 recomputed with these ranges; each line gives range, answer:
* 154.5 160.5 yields 230.6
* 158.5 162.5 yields 221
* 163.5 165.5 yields 169.9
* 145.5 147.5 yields 208.2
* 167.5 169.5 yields 148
